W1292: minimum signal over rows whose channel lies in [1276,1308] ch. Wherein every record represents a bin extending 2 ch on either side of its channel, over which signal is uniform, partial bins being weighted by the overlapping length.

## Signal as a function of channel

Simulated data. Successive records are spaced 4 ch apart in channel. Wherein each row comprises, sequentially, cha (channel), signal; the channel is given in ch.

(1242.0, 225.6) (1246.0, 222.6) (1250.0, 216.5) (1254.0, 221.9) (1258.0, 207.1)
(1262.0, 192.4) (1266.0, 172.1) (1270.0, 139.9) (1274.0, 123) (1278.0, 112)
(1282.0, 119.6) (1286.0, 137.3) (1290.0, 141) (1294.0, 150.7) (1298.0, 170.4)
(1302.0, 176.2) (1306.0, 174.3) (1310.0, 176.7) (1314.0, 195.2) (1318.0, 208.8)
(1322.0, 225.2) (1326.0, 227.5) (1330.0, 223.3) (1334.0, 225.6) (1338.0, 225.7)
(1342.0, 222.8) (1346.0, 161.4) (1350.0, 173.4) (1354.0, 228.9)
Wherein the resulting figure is 112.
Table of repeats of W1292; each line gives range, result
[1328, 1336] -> 223.3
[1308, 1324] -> 176.7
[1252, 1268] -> 172.1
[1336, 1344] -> 222.8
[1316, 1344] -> 208.8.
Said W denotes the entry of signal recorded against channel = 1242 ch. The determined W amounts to 225.6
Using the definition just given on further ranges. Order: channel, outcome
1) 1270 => 139.9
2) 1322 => 225.2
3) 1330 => 223.3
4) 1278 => 112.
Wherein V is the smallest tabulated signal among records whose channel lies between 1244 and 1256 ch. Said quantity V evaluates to 216.5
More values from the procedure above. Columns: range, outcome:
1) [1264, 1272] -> 139.9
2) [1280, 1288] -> 119.6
